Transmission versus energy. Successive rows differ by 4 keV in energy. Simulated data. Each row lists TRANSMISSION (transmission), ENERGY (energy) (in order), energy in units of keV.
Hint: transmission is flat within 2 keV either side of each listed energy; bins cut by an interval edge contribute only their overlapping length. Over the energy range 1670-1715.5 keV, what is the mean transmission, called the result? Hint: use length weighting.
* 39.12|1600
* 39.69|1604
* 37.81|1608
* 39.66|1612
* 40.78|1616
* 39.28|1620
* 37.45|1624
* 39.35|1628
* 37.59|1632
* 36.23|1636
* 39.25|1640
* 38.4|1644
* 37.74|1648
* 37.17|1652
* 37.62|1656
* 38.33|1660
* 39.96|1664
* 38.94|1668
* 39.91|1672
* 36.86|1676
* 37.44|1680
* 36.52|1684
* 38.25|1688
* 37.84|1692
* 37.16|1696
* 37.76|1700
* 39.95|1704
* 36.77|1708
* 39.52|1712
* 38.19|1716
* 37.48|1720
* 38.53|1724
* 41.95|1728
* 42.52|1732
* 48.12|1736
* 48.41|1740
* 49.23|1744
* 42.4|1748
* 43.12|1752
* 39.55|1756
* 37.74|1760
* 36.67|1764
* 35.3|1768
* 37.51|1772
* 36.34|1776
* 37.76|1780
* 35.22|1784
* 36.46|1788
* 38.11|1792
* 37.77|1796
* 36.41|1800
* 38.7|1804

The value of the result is 38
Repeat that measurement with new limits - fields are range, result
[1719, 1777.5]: 41.1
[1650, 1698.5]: 38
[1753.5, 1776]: 37.4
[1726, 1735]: 42.9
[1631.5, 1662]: 37.8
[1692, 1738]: 39.7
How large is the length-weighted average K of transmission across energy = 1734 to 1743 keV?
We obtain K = 48.4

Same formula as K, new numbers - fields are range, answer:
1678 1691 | 37.4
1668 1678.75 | 38.4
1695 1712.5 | 38.2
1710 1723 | 38.4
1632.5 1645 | 37.9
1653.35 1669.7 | 38.6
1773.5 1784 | 36.7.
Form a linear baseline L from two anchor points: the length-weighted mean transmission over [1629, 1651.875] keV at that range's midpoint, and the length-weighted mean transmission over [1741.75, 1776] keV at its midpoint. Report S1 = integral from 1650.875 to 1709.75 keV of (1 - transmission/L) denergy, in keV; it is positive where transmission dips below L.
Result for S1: 0.8 keV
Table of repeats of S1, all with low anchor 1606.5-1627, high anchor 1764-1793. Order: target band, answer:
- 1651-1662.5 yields 0.18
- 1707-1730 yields -0.80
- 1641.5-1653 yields 0.21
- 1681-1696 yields 0.19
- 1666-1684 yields 0.04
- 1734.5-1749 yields -3.96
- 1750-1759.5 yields -0.97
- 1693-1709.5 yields -0.07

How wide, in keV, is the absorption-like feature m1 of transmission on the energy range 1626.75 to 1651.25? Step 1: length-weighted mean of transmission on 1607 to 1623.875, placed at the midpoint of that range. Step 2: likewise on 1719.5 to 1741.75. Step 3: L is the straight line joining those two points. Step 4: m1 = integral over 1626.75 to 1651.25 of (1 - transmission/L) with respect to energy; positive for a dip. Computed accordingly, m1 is 1.3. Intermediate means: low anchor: 39.3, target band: 38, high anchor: 43.1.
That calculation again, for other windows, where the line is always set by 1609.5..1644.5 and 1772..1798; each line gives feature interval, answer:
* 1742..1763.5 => -2.7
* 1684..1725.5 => -0.2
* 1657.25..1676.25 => -0.3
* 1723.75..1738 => -2.2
